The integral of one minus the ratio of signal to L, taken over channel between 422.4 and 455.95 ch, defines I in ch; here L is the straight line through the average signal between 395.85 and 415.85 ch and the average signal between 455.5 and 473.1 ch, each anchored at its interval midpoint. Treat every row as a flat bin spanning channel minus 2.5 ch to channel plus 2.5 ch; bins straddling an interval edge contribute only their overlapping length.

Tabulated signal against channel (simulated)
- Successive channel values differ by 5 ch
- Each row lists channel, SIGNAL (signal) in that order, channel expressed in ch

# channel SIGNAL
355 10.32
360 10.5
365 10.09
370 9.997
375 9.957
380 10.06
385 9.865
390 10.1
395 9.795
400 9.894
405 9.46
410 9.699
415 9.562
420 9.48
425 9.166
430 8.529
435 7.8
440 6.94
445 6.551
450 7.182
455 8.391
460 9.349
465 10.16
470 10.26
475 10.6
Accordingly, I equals 6.7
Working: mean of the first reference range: 9.67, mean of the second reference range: 9.77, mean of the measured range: 7.77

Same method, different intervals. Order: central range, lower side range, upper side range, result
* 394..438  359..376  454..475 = 3.17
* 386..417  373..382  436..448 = -3.23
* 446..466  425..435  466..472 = 2.45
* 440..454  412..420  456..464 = 3.50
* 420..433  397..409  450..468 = 0.67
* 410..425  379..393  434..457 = -1.60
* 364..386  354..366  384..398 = 0.30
